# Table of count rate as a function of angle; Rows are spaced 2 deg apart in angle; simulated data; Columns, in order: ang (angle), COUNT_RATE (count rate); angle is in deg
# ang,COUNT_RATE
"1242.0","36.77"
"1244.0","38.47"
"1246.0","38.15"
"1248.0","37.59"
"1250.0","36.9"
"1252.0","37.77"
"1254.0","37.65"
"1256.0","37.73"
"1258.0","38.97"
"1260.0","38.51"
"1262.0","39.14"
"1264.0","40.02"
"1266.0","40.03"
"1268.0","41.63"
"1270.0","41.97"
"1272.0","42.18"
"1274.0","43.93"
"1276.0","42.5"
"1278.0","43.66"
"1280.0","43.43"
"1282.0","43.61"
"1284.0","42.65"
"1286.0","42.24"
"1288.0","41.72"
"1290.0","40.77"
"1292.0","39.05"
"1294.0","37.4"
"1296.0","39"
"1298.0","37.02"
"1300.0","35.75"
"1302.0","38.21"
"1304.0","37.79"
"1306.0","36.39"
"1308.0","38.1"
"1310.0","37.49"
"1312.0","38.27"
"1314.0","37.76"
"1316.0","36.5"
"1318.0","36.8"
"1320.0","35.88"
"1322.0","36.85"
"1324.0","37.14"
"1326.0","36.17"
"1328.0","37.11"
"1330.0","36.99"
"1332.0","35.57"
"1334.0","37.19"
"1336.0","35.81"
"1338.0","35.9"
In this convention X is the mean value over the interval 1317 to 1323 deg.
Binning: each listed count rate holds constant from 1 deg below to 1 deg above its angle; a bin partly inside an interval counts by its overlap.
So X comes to 36.5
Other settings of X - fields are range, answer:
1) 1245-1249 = 37.9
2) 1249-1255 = 37.4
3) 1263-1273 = 41.2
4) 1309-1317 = 37.5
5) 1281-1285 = 43.1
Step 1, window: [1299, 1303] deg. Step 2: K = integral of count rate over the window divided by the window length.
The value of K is 37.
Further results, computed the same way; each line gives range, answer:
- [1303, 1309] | 37.4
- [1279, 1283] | 43.5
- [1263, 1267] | 40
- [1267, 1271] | 41.8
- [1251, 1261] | 38.1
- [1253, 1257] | 37.7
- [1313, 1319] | 37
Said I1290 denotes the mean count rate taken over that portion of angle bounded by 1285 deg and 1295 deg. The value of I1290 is 40.2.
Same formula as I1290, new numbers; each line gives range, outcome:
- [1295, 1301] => 37.3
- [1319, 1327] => 36.5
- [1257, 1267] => 39.3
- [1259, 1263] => 38.8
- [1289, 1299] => 38.6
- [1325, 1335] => 36.6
